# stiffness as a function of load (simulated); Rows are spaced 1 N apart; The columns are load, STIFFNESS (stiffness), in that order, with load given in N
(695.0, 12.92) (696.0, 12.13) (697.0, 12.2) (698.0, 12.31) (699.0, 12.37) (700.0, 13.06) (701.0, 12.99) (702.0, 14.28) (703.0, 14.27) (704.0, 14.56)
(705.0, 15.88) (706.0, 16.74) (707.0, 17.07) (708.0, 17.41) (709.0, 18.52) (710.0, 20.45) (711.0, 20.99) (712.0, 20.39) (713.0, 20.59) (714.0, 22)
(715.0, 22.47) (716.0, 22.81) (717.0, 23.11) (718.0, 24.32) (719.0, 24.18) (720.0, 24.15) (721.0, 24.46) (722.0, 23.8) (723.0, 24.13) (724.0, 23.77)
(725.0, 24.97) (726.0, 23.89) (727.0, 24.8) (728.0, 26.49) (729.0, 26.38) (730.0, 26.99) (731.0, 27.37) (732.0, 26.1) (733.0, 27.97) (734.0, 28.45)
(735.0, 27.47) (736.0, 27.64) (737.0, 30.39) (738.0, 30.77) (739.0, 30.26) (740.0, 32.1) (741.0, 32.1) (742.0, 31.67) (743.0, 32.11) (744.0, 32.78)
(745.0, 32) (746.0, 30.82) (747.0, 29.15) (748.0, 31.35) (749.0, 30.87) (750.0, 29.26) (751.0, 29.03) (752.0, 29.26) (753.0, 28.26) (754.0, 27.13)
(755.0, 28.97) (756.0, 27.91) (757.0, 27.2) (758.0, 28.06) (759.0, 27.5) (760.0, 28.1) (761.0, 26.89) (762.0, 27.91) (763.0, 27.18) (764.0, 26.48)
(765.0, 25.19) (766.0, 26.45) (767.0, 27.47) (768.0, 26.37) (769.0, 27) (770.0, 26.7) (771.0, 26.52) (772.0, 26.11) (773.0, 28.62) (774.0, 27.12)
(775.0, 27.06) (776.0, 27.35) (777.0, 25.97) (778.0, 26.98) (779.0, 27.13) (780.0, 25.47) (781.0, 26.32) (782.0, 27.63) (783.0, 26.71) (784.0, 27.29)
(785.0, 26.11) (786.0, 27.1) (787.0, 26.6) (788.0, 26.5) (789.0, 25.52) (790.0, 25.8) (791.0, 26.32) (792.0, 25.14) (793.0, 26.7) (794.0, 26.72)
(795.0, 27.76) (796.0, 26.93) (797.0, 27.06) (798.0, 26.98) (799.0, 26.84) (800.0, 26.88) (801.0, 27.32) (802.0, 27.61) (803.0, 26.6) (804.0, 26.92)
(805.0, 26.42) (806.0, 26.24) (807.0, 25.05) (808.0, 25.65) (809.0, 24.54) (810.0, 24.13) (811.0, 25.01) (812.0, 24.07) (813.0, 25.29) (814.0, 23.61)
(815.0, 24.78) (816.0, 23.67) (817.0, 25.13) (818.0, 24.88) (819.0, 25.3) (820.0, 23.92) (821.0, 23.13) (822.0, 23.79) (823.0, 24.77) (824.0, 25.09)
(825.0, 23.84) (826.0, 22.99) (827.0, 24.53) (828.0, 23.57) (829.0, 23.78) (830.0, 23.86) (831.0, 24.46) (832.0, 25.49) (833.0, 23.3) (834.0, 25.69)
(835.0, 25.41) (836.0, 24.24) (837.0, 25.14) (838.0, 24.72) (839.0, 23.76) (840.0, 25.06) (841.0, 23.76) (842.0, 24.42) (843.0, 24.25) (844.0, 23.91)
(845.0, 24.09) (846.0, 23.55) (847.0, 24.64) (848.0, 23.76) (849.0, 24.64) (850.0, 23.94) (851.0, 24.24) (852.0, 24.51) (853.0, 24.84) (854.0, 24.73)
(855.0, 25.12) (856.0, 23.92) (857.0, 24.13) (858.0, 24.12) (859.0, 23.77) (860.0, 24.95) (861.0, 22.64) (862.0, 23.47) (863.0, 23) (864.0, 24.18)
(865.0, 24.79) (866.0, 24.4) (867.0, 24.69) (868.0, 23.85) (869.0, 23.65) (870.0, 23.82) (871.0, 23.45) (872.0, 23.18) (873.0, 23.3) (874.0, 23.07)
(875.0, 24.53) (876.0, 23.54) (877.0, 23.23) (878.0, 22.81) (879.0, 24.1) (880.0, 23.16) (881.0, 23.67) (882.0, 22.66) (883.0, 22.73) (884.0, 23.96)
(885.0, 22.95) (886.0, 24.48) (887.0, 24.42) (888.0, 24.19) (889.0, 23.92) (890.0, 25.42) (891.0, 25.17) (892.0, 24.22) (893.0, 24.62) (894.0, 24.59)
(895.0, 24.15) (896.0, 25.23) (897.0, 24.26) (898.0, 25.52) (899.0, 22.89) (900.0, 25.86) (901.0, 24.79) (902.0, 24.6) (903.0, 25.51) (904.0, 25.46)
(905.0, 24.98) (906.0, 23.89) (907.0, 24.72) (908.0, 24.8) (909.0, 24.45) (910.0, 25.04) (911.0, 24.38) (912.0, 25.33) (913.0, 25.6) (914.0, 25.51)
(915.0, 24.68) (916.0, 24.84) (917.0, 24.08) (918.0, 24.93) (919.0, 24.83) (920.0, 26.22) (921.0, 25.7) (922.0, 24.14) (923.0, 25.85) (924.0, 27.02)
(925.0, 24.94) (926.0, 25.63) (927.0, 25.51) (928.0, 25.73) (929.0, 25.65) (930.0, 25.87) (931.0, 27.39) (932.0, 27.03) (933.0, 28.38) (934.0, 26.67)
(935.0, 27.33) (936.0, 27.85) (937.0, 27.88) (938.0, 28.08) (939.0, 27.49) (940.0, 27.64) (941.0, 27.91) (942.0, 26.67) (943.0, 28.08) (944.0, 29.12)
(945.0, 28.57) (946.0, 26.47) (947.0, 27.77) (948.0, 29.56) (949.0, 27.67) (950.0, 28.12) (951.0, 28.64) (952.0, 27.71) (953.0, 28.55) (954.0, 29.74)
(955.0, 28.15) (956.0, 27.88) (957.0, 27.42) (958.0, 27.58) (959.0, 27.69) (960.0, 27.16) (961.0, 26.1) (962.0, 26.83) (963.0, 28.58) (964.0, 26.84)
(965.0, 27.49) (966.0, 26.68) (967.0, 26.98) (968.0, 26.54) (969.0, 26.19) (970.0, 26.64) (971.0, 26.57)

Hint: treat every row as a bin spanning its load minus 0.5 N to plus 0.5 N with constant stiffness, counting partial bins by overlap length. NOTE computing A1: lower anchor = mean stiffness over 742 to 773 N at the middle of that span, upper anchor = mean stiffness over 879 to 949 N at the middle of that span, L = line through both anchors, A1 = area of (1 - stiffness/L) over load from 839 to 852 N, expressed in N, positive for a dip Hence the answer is 1.3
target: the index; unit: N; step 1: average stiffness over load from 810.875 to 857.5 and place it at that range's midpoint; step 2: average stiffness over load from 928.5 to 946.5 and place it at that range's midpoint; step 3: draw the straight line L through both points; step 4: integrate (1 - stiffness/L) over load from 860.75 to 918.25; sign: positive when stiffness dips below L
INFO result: 3.93 N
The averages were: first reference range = 24.4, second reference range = 27.4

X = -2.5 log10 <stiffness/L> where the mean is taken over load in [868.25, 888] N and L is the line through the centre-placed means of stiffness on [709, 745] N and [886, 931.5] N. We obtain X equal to 0.074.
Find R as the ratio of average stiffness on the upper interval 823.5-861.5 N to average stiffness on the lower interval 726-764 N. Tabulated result 0.84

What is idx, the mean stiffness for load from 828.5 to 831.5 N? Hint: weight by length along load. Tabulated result 24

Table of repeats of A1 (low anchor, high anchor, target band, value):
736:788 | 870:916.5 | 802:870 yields 4.0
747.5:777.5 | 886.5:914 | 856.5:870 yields 0.8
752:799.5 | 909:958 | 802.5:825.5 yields 1.7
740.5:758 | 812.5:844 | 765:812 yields 1.1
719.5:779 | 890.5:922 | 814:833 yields 1.6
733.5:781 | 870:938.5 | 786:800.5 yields 0.5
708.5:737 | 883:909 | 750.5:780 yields -3.5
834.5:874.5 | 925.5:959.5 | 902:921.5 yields 1.0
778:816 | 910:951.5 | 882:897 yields 1.3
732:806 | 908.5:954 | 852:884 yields 3.9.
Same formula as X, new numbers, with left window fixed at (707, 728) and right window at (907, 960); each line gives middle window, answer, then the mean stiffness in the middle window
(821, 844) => 0.02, 24.3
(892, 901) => 0.06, 24.6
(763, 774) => -0.14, 26.7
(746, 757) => -0.25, 29.1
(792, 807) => -0.11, 26.8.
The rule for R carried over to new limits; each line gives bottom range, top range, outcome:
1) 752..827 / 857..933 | 0.94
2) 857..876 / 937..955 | 1.18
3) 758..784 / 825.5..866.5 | 0.90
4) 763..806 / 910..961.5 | 1.00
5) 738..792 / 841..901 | 0.86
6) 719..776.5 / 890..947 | 0.93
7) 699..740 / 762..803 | 1.18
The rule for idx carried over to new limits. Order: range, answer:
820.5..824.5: 24.2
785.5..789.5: 26.4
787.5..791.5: 26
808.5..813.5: 24.6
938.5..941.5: 27.7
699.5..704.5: 13.8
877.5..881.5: 23.4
